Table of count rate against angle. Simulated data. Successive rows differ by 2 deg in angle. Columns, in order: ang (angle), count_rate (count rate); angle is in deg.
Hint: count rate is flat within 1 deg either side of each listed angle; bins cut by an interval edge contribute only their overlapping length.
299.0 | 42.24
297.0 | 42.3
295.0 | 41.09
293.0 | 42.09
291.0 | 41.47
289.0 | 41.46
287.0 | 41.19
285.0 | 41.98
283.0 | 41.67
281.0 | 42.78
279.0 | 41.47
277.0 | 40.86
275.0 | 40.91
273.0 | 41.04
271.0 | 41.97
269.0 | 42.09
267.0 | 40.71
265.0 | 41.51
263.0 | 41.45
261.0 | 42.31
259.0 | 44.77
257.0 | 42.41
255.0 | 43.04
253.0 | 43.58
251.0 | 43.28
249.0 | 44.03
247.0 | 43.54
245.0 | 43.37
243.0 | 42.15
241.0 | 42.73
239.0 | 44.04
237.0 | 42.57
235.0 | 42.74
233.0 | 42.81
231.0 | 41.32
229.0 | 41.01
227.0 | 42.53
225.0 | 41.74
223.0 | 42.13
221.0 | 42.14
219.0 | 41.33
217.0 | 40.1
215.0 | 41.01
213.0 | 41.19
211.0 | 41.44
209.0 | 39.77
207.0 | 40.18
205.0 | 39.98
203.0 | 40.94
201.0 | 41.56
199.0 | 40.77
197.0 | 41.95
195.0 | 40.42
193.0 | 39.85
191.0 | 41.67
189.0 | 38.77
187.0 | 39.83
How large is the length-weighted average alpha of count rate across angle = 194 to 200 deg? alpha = 41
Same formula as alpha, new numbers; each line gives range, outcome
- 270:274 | 41.5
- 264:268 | 41.1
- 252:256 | 43.3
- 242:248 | 43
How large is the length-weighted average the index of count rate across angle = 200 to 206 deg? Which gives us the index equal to 40.8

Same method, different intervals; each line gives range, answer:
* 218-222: 41.7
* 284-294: 41.6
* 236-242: 43.1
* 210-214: 41.3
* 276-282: 41.7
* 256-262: 43.2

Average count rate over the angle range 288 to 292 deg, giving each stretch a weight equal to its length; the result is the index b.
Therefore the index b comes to 41.5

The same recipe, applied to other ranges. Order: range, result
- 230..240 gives 42.7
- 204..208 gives 40.1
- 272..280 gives 41.1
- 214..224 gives 41.3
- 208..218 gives 40.7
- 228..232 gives 41.2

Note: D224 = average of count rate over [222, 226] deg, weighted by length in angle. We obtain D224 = 41.9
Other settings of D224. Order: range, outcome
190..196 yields 40.6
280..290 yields 41.8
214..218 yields 40.6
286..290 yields 41.3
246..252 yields 43.6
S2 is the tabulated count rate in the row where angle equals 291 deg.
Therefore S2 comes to 41.47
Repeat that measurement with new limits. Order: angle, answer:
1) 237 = 42.57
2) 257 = 42.41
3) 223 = 42.13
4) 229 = 41.01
